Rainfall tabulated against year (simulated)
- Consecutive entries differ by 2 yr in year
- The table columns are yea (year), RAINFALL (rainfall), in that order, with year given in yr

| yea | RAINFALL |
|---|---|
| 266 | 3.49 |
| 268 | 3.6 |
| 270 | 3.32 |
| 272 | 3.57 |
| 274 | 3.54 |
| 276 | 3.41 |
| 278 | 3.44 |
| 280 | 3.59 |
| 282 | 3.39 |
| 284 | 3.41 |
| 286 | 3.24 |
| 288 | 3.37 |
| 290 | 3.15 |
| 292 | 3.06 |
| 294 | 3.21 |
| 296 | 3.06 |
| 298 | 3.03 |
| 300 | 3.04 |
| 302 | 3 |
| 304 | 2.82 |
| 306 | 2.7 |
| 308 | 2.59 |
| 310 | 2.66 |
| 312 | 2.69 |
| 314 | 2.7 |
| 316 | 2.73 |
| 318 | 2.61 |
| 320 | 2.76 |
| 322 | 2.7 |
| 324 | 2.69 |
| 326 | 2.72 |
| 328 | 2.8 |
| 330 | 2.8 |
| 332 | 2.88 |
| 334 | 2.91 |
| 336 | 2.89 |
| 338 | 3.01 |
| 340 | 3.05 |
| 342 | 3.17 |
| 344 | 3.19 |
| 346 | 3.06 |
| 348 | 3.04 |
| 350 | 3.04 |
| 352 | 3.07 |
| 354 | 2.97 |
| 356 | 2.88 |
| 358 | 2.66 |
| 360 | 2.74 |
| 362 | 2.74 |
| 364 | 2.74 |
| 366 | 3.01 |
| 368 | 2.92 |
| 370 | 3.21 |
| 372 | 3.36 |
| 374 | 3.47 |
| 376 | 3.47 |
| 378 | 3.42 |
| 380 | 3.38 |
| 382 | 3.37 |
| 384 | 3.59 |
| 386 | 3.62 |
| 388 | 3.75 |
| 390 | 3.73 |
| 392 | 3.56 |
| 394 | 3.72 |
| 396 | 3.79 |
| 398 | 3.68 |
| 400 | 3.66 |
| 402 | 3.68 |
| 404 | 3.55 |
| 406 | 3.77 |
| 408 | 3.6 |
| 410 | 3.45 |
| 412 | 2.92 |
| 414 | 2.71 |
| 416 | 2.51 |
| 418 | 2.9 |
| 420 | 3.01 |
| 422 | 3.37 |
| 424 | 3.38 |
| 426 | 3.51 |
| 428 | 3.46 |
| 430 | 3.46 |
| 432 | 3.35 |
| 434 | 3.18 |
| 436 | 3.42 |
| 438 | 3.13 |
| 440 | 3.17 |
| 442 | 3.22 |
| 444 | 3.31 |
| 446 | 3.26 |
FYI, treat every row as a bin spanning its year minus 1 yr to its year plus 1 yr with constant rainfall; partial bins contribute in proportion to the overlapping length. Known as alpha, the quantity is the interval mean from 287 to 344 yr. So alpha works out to 2.89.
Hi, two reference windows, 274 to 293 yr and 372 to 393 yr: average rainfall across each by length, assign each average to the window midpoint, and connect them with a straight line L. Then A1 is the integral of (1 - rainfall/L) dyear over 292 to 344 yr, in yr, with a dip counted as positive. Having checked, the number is 8.4 yr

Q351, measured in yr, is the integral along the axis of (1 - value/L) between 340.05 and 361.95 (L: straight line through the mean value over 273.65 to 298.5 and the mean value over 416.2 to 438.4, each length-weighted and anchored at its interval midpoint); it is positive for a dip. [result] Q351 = 2.06 yr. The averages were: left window 3.3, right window 3.26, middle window 2.97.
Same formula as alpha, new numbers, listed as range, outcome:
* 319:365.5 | 2.89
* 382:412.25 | 3.61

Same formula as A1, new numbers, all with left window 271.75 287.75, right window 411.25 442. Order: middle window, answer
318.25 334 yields 2.8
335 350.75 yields 1.3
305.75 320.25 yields 3.0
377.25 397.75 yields -2.3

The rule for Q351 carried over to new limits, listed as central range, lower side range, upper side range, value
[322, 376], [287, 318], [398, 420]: 1.9 yr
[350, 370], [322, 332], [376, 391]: 2.1 yr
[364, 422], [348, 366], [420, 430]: -4.3 yr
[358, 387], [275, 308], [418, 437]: 0.6 yr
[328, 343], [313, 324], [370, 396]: -0.1 yr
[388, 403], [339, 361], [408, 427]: -3.0 yr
